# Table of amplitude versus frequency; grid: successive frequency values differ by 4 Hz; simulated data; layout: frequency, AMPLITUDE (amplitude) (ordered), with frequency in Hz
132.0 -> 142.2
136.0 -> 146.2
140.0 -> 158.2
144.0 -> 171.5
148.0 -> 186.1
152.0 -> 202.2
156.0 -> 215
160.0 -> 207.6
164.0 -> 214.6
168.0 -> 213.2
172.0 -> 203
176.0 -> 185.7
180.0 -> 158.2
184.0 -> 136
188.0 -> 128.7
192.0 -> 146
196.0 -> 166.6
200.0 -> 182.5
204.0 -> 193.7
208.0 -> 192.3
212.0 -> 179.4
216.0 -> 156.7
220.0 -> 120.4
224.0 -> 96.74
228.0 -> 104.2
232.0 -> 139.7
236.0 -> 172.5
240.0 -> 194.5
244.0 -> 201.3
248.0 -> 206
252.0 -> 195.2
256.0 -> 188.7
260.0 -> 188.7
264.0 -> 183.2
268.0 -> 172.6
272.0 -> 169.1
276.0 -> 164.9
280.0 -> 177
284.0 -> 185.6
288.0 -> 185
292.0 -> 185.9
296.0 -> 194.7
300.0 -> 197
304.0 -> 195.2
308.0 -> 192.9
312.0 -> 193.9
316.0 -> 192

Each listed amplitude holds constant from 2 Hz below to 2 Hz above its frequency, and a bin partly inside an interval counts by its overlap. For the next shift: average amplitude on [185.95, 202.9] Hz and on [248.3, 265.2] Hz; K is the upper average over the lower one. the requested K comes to 1.21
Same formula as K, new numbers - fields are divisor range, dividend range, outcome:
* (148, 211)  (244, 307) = 1.02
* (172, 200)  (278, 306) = 1.19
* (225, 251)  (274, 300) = 1.09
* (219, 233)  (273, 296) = 1.60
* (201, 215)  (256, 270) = 0.98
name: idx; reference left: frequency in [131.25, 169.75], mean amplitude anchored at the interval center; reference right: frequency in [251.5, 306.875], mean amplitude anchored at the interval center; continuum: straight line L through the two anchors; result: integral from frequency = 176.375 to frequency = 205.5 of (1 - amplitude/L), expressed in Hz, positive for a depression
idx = 4.1 Hz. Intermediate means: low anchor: 187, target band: 160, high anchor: 184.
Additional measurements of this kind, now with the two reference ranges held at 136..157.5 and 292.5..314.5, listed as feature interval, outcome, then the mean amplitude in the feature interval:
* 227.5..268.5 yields 2.19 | 180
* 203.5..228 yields 4.88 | 150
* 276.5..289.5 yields 0.82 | 180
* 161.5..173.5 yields -1.74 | 210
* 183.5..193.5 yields 2.63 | 137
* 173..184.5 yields 1.11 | 167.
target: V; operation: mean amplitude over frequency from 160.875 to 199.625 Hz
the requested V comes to 174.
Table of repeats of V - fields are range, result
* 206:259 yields 166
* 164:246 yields 165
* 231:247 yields 181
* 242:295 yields 185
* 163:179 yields 201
